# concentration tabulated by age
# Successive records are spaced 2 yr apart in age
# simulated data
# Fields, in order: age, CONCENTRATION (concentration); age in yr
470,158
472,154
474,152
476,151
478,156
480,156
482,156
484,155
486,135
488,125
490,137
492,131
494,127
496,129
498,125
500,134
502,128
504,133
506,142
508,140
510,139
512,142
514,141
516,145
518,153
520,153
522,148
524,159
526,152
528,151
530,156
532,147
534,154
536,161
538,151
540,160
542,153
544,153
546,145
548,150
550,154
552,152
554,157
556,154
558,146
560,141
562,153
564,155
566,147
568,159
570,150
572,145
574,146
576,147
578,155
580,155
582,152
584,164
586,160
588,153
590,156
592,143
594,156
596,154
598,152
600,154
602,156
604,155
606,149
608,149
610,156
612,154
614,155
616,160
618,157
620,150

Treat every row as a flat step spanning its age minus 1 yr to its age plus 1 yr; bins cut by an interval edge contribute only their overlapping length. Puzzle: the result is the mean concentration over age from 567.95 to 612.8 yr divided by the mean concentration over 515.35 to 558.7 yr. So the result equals 1.00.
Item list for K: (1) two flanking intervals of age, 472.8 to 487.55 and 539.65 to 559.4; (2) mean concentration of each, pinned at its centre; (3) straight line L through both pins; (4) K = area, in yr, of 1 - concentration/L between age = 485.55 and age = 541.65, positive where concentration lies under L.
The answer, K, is 3.1 yr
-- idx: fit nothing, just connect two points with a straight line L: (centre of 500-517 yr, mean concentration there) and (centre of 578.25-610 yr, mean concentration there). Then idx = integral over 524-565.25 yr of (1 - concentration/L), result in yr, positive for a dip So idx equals -2.11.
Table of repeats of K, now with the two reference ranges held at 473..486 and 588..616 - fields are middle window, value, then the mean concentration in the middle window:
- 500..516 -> 1.56 yr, 138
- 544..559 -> 0.18 yr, 151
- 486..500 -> 2.12 yr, 130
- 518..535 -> 0.05 yr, 153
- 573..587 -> -0.09 yr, 154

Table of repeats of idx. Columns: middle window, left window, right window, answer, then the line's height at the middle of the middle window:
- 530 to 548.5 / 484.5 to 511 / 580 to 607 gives -1.4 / 142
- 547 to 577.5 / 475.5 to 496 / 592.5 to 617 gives -0.2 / 150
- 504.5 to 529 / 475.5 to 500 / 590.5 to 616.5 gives -0.6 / 143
